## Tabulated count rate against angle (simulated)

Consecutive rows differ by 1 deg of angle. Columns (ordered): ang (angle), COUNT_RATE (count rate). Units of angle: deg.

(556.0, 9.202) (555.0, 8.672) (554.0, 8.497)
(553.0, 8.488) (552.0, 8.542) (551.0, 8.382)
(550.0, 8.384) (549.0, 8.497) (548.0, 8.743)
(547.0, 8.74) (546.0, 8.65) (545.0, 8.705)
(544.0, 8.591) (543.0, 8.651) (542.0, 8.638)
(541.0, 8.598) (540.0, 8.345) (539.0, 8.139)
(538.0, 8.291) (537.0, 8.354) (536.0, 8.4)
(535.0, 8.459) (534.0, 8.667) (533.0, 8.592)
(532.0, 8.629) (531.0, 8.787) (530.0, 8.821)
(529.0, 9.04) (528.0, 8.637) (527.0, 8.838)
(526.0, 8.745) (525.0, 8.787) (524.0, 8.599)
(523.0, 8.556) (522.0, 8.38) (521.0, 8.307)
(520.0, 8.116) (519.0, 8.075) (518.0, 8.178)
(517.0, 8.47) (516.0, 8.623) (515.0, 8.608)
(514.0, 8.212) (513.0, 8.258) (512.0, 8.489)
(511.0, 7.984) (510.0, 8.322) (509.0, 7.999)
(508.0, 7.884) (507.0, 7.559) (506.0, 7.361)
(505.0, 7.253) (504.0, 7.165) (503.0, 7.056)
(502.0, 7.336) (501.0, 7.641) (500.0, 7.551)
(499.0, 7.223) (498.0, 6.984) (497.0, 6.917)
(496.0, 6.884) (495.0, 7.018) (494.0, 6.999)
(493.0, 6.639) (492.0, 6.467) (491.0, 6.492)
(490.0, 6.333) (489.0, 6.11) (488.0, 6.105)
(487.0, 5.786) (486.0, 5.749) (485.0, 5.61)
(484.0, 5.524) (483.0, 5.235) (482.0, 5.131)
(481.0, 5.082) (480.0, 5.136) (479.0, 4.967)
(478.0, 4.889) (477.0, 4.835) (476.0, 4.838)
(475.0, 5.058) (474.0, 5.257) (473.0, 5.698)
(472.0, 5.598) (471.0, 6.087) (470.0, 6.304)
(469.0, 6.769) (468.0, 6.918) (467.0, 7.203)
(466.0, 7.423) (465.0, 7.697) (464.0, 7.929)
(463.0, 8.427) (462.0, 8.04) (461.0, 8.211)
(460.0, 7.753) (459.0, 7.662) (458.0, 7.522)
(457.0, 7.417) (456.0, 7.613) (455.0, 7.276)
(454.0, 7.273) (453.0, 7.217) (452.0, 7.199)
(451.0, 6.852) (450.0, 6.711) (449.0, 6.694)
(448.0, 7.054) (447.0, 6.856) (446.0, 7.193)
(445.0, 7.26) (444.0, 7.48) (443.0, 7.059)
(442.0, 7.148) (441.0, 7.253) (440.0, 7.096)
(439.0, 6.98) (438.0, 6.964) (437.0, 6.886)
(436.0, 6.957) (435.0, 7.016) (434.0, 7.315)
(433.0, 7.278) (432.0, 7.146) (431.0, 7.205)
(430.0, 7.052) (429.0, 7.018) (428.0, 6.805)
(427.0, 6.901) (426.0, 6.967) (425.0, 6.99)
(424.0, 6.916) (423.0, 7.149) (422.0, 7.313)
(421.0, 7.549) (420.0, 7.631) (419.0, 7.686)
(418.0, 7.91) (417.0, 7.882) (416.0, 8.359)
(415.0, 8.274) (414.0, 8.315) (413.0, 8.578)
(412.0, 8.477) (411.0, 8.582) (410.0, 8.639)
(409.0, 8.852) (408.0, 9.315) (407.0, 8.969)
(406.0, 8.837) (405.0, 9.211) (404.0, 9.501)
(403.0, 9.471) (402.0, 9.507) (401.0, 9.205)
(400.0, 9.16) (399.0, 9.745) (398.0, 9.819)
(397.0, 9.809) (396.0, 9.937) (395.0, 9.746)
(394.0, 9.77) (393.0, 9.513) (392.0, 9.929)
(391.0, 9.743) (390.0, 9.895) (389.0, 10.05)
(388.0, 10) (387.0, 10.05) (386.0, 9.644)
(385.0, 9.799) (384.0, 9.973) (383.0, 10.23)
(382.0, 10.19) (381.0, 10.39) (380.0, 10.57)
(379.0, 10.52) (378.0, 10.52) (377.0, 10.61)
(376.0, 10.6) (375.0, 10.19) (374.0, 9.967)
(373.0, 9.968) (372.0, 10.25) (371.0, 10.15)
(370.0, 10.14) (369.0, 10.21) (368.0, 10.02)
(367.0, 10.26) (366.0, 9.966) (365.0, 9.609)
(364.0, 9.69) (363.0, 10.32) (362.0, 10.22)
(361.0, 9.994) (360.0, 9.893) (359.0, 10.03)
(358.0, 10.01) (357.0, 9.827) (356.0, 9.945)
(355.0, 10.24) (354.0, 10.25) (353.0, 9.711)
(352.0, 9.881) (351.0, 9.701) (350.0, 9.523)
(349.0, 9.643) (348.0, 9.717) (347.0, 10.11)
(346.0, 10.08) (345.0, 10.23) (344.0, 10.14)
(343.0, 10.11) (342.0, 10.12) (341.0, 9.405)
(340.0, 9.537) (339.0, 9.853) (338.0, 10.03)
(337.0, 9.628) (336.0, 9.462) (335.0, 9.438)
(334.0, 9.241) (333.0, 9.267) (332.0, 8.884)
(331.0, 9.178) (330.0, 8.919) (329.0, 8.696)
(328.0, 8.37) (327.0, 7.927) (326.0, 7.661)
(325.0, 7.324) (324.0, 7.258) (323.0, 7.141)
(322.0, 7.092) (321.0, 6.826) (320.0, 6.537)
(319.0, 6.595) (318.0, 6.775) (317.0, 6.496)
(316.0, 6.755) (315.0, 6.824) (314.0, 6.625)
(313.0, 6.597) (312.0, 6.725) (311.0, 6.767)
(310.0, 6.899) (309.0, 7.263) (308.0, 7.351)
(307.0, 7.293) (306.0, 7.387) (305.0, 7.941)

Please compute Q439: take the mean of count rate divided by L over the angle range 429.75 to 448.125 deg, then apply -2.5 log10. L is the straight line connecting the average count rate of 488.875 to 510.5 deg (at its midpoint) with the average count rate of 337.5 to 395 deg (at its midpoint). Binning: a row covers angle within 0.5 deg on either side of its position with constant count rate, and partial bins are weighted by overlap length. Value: 0.19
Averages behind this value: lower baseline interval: 10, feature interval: 7.12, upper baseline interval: 7.16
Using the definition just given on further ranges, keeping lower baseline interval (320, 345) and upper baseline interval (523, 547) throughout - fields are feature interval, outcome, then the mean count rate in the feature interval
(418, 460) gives 0.209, 7.18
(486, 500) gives 0.291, 6.61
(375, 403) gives -0.141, 9.96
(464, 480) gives 0.399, 6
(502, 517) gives 0.095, 7.91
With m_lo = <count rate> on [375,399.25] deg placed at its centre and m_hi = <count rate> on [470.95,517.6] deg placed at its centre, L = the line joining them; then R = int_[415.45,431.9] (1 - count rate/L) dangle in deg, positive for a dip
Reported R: 2.9 deg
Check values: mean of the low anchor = 10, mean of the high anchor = 6.66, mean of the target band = 7.33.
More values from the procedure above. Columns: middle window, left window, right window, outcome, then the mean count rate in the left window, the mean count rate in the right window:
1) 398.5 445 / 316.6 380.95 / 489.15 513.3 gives 2.9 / 9.39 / 7.3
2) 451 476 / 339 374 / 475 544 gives 3.6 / 9.97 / 7.44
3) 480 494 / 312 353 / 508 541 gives 4.3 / 8.58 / 8.45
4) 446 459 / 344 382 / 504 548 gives 2.8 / 10.1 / 8.39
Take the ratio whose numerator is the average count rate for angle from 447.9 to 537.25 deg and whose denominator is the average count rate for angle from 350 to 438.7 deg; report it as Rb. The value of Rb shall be 0.8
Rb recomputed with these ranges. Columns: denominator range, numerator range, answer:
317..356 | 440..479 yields 0.77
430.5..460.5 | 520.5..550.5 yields 1.20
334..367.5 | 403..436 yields 0.80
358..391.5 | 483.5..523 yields 0.73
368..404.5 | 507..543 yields 0.85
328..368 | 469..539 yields 0.74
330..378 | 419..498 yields 0.68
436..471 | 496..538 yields 1.12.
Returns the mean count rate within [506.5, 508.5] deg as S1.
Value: 7.72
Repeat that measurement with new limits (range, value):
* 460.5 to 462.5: 8.13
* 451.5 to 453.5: 7.21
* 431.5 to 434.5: 7.25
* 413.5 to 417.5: 8.21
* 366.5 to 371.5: 10.2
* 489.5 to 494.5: 6.59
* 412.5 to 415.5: 8.39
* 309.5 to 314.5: 6.72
